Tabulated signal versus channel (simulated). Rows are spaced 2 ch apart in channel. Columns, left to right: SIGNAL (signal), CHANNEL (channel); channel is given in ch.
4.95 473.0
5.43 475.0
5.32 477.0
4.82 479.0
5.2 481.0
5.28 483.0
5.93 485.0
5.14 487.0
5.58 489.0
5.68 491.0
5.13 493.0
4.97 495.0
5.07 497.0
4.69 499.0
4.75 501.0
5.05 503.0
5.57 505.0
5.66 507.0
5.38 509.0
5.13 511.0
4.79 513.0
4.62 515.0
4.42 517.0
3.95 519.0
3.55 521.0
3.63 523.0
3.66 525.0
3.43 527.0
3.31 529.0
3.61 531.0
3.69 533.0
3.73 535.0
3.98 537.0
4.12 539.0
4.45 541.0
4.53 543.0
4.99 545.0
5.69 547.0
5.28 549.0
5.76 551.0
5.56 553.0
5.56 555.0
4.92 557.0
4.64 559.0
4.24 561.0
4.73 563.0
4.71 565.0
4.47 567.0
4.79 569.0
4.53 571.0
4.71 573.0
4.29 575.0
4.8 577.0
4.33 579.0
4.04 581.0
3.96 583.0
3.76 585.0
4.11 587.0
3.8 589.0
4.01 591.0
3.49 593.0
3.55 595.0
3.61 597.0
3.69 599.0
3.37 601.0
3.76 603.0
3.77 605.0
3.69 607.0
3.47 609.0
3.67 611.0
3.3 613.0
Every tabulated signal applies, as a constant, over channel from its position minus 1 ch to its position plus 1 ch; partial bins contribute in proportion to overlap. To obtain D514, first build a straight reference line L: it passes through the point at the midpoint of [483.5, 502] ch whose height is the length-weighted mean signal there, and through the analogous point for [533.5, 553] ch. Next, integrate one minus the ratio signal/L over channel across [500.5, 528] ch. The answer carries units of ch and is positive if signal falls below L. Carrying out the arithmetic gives 2.7 ch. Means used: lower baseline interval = 5.22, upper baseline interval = 4.74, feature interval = 4.54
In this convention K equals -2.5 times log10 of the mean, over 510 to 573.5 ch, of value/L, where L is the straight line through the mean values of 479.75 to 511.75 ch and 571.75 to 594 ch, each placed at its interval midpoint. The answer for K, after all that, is 0.038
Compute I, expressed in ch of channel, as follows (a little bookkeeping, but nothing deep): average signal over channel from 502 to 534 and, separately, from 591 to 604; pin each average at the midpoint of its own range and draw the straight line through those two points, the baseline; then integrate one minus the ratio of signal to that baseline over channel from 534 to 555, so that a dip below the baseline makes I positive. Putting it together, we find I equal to -3.9 ch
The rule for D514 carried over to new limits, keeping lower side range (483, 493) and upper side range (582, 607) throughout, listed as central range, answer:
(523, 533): 2.7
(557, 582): -2.3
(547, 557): -2.4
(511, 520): 0.9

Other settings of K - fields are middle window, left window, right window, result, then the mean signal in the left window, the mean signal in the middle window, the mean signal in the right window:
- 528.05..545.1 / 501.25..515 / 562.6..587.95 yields 0.21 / 5.19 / 4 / 4.4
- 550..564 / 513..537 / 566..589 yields -0.22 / 3.83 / 5.06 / 4.32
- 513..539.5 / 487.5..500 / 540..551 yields 0.31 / 5.18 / 3.85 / 5.06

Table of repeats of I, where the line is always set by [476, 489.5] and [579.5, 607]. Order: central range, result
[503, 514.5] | -0.7 ch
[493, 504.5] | 0.3 ch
